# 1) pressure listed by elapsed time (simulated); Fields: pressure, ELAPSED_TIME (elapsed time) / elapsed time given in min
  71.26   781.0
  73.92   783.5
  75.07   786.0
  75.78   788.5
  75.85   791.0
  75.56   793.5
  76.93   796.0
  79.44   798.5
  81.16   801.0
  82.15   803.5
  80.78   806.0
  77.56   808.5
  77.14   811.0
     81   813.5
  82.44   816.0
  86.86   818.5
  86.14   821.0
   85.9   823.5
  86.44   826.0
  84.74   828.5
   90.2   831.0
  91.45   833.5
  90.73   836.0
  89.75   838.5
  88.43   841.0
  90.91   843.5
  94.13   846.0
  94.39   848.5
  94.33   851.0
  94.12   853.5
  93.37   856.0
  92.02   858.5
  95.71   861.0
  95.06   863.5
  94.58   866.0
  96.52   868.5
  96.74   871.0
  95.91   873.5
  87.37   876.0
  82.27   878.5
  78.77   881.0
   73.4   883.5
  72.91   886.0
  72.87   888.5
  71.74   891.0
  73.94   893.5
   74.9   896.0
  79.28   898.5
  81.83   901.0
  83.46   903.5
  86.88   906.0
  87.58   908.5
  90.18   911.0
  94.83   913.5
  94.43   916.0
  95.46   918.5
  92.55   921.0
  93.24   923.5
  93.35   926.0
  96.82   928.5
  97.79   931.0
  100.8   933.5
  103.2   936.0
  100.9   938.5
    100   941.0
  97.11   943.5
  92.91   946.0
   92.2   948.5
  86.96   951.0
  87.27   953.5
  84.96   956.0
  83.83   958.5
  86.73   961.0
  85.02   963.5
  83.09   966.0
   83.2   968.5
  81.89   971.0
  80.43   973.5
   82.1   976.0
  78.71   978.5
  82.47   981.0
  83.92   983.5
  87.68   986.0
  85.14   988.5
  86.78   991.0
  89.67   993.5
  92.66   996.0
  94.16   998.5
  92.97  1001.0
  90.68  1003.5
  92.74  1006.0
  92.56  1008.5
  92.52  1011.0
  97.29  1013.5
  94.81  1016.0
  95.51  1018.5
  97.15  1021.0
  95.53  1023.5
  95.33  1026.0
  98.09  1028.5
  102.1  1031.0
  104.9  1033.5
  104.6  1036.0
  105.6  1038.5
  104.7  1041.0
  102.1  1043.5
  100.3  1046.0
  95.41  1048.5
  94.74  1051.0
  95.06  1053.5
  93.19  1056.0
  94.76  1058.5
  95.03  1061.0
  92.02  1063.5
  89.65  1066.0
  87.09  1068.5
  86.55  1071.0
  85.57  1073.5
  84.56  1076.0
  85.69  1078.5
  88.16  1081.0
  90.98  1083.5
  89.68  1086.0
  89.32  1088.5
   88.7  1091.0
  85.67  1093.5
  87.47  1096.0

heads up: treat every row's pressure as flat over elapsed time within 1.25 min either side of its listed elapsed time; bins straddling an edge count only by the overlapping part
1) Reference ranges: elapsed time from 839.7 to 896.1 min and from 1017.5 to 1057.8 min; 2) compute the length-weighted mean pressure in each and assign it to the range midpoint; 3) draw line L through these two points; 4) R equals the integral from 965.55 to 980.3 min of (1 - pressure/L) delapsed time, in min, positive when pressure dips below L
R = 2.0 min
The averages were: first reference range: 87.4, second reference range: 99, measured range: 81.5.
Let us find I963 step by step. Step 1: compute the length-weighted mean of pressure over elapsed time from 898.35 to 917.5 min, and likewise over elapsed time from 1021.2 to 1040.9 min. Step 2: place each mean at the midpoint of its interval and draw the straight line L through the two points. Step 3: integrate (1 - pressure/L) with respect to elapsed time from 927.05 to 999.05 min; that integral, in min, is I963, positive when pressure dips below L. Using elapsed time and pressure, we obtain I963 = 3.3 min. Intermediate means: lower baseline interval 87.9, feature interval 89.2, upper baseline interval 101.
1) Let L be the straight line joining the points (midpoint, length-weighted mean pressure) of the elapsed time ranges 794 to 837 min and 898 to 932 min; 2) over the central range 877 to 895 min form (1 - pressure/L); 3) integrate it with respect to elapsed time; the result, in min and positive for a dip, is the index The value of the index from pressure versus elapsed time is 2.7 min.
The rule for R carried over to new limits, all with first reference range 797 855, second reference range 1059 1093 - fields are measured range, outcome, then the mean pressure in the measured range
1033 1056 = -3.1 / 100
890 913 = 1.5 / 81.6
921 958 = -3.0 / 94.5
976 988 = 0.6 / 83.2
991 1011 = -0.9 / 91.9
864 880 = -1.0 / 92.2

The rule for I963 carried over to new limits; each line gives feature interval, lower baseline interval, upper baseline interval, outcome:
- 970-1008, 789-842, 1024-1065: 3.16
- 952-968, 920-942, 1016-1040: 2.14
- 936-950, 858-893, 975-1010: -1.60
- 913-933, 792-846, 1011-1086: -1.33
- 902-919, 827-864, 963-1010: -0.11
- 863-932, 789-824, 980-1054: -0.09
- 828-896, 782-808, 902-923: -2.36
